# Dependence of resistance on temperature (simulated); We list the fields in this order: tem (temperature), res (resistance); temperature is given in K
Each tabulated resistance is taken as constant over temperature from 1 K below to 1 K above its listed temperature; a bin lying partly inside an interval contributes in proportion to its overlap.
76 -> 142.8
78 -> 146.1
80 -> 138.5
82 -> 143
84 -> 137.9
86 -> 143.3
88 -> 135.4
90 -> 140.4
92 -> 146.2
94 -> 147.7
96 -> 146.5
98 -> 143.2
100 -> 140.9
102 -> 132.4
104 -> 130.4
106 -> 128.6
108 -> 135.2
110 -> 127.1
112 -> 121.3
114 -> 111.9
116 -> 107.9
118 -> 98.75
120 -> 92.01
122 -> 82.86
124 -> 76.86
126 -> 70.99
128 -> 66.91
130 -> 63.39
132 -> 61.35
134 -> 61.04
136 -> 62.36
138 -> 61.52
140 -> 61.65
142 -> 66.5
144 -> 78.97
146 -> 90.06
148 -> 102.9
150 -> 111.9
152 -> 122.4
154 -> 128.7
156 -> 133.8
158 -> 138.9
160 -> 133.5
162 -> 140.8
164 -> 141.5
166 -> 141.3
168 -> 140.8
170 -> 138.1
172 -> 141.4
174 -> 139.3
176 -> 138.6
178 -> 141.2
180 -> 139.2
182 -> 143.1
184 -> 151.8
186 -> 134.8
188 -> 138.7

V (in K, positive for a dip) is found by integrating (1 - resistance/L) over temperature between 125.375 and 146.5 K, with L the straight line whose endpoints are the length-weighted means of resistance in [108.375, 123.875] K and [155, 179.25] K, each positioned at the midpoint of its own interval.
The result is 9.2 K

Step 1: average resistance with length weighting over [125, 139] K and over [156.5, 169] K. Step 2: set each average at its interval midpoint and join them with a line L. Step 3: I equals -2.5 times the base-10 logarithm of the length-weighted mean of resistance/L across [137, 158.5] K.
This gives 0.062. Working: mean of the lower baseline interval 63.9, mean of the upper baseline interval 139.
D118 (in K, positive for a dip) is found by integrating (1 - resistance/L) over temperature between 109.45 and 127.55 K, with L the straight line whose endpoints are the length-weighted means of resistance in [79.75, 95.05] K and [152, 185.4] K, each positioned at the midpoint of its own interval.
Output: 5.6 K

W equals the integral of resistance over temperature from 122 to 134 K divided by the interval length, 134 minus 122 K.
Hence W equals 68.6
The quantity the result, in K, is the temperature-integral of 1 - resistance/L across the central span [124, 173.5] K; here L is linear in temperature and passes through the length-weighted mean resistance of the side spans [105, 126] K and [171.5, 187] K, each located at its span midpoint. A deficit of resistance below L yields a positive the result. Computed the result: 9.4 K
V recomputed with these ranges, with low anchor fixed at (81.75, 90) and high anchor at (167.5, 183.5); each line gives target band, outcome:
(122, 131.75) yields 4.9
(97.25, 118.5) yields 2.2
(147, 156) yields 1.4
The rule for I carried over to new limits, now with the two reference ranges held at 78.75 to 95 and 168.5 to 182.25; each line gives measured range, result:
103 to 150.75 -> 0.48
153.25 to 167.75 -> 0.02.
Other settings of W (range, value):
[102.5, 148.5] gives 89.9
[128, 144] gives 63.8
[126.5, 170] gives 101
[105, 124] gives 110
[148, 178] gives 134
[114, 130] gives 85.5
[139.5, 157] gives 101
